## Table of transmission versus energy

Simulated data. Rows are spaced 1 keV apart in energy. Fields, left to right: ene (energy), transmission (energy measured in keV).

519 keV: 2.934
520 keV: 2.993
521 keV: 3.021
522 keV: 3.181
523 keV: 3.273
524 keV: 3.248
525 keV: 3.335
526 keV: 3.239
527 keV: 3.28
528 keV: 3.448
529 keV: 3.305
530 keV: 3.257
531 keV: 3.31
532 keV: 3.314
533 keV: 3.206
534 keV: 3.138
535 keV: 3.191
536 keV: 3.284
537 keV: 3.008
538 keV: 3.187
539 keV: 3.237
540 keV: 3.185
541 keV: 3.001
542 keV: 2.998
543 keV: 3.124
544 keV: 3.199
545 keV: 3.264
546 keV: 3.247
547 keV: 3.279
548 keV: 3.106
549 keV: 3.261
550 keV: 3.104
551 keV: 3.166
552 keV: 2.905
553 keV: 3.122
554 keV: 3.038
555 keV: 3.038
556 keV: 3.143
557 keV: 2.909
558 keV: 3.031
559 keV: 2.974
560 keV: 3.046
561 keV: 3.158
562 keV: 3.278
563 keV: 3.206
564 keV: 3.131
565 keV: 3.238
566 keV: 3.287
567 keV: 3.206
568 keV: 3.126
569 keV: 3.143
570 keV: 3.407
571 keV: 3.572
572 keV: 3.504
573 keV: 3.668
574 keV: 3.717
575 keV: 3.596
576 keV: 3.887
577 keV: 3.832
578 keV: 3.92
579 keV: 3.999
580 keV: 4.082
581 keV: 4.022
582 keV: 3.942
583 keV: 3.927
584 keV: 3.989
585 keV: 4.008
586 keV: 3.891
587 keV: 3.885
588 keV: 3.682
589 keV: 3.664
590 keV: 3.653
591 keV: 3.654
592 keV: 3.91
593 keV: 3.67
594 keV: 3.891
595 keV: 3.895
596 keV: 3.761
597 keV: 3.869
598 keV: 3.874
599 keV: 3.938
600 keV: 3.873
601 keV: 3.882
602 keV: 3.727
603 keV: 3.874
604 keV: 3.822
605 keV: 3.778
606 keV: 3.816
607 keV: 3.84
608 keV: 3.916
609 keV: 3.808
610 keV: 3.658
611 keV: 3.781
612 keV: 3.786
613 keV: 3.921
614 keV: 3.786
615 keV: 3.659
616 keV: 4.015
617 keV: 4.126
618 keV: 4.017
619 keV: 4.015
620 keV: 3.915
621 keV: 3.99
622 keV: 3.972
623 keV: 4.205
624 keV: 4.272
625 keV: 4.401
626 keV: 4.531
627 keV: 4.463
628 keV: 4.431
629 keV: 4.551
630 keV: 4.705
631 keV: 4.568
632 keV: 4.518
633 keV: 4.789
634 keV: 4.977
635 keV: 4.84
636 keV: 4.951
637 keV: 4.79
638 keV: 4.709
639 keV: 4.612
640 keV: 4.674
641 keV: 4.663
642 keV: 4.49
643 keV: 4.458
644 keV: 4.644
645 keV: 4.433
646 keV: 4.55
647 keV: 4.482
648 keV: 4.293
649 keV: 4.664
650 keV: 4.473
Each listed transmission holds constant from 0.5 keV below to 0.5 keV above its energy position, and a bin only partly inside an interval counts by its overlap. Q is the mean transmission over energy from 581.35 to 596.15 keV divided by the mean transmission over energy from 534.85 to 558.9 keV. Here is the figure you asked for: 1.23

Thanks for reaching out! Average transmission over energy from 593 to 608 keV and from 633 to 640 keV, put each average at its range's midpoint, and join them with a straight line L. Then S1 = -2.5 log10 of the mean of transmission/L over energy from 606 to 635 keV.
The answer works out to 0.05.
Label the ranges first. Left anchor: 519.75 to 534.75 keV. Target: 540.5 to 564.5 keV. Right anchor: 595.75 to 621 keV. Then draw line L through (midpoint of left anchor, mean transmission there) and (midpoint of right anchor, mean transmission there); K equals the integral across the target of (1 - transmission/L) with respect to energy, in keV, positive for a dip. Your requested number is 2.2 keV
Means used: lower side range 3.24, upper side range 3.86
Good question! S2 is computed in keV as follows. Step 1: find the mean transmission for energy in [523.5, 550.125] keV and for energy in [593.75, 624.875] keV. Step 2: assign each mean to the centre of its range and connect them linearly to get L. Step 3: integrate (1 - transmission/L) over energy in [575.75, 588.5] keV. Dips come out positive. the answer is -1.0 keV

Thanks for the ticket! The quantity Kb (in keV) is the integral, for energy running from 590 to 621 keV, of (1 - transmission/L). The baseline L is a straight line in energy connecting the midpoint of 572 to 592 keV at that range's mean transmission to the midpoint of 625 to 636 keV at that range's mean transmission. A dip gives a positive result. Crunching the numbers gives 2.7 keV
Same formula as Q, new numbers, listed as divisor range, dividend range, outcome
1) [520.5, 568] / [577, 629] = 1.24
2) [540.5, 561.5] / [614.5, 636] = 1.40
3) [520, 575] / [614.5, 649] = 1.38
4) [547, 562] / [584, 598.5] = 1.24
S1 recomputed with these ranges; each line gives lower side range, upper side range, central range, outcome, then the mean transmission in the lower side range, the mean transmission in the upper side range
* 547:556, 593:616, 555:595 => -0.04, 3.11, 3.83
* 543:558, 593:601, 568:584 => -0.06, 3.12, 3.86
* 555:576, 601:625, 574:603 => -0.08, 3.28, 3.91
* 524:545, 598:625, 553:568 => 0.11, 3.21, 3.91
